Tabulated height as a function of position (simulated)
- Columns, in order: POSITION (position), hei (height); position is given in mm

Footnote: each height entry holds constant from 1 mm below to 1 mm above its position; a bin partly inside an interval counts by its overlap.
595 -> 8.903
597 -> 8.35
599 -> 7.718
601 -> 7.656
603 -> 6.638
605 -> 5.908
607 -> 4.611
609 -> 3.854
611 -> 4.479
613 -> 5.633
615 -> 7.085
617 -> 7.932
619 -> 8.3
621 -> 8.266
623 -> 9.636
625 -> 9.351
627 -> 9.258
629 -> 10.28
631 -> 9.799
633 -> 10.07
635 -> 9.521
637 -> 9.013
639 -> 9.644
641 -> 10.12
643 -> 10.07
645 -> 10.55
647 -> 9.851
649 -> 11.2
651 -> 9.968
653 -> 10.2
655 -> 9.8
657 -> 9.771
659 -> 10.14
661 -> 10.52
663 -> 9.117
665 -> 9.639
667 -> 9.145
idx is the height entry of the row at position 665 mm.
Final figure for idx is 9.639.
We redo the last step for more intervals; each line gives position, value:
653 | 10.2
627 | 9.258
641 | 10.12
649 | 11.2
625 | 9.351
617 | 7.932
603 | 6.638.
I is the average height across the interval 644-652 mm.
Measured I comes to 10.4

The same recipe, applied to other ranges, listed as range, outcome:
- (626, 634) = 9.85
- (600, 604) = 7.15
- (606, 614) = 4.64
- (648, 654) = 10.5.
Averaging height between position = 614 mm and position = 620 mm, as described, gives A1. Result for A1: 7.77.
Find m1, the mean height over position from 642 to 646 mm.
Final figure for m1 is 10.3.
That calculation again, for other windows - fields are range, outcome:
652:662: 10.1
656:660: 9.96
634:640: 9.39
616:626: 8.7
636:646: 9.88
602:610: 5.25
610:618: 6.28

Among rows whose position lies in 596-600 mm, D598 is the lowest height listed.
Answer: 7.718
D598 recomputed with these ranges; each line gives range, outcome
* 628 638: 9.013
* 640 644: 10.07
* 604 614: 3.854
